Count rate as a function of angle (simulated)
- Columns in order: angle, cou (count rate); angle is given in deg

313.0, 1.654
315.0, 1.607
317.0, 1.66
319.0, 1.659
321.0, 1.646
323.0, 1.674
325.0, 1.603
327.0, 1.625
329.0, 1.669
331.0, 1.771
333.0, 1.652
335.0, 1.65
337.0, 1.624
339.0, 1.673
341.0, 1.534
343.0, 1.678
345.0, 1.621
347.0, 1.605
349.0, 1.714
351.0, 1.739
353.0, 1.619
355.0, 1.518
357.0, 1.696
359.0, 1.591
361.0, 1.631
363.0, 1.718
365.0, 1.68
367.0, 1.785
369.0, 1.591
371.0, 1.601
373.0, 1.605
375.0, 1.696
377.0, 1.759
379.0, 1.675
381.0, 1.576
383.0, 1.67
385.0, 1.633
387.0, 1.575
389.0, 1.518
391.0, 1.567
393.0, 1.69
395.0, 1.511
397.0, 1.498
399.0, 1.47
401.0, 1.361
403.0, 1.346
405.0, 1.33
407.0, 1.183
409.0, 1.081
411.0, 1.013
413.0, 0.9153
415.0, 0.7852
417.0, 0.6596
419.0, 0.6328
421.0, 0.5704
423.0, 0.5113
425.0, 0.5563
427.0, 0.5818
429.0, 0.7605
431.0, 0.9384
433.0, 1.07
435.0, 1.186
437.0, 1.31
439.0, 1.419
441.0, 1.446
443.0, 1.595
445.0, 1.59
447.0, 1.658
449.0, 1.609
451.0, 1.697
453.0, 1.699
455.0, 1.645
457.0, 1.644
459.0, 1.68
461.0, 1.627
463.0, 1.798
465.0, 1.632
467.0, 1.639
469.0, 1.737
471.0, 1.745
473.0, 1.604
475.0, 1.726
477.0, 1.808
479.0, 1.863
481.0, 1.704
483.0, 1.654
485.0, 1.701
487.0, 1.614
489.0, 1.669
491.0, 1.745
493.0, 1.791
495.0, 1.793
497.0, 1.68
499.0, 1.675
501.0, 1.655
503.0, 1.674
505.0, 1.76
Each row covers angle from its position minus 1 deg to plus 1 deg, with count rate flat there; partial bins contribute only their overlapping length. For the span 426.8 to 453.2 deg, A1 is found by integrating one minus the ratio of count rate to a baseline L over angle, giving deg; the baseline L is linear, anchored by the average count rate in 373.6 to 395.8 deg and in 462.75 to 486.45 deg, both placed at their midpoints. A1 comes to 5.4 deg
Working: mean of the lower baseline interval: 1.63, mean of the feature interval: 1.34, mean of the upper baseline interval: 1.71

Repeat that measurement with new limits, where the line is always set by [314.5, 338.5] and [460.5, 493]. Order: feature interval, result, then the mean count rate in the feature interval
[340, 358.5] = 0.3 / 1.63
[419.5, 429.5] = 6.5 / 0.59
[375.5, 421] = 9.6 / 1.33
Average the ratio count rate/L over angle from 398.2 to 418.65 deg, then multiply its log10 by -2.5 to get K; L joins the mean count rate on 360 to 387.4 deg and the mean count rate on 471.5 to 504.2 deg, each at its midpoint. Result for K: 0.46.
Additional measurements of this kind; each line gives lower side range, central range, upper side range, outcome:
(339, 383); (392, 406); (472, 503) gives 0.15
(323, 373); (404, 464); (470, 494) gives 0.37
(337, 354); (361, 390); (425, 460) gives -0.06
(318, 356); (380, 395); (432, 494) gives 0.03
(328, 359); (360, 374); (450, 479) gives 0.00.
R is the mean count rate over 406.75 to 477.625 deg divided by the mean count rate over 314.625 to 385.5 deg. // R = 0.8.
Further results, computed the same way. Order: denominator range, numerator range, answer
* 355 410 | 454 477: 1.08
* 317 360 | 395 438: 0.61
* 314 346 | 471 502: 1.04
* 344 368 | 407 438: 0.51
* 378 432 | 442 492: 1.44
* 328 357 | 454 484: 1.03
